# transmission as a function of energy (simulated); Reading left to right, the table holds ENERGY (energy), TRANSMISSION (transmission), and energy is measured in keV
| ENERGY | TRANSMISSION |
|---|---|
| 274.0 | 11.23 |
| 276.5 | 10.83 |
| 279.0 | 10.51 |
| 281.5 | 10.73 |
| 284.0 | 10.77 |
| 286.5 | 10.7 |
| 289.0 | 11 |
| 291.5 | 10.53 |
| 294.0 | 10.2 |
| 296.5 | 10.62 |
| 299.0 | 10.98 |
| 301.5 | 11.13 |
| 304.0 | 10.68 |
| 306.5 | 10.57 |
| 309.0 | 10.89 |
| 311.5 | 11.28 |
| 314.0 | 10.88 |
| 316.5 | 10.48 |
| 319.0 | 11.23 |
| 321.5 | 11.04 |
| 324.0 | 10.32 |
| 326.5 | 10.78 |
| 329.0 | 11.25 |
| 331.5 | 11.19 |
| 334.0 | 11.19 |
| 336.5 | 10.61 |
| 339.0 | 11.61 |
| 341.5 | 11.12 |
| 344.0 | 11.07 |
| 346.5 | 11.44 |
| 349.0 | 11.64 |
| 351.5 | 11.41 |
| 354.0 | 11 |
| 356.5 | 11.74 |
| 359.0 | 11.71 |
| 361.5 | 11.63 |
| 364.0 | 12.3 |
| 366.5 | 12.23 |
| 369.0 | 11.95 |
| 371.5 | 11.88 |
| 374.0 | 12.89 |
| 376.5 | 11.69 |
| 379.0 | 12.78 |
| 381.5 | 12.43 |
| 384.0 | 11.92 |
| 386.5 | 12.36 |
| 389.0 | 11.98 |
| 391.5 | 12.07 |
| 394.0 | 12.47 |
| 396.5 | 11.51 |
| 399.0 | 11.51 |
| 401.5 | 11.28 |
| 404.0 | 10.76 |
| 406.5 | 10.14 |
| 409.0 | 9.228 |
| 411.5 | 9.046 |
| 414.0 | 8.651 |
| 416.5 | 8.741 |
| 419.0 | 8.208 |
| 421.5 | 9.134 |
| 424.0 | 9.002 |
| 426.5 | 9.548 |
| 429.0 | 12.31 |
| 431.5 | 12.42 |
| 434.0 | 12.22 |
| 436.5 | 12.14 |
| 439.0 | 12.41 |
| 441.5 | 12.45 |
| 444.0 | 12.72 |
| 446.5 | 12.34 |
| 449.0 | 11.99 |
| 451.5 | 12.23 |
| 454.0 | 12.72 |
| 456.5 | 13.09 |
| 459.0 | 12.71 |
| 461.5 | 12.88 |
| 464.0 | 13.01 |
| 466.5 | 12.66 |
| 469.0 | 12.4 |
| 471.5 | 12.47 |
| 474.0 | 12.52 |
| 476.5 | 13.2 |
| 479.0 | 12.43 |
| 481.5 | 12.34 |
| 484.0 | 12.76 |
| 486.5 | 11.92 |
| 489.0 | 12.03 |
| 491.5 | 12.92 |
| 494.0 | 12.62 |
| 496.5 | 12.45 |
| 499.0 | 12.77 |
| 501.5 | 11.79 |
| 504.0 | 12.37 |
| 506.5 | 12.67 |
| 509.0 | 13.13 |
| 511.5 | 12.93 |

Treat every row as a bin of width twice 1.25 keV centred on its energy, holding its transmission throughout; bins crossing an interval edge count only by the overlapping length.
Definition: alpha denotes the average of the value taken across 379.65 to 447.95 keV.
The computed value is 11.1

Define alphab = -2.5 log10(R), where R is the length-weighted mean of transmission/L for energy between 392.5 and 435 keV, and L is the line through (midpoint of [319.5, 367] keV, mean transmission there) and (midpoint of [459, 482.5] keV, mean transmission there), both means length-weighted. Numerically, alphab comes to 0.16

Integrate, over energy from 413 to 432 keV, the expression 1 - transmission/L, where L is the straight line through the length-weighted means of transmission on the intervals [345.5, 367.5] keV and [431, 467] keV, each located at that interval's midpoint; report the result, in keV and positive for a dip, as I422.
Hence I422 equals 4.1 keV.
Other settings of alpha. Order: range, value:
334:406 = 11.7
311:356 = 11.1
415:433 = 9.92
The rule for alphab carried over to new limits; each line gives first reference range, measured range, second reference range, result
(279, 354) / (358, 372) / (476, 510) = -0.055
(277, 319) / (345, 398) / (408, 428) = -0.230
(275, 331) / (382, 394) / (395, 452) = -0.123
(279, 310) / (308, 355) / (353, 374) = 0.026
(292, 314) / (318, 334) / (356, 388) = 0.025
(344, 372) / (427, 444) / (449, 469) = 0.020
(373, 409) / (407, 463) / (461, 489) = 0.094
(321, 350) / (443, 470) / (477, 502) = -0.040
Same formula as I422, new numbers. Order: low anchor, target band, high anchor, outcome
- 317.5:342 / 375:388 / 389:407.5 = -1.0 keV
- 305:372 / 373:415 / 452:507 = 1.5 keV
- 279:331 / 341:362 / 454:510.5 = -0.3 keV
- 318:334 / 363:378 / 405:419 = -3.2 keV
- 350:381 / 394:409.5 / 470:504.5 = 1.5 keV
